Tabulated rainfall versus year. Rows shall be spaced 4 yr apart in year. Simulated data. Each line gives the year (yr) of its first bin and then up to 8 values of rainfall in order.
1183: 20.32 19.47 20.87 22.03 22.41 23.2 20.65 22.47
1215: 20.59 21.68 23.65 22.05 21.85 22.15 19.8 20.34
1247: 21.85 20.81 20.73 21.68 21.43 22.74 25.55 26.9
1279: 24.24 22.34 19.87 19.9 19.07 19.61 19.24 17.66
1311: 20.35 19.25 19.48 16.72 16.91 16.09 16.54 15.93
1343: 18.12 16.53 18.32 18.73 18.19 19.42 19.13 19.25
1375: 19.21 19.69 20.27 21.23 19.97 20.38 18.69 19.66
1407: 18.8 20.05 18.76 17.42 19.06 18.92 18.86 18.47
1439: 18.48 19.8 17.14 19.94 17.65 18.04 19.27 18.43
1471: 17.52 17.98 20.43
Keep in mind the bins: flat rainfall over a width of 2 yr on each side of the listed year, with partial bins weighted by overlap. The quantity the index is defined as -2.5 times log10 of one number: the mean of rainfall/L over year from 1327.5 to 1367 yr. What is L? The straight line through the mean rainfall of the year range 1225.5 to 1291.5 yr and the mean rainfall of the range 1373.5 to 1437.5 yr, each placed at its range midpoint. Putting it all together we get 0.16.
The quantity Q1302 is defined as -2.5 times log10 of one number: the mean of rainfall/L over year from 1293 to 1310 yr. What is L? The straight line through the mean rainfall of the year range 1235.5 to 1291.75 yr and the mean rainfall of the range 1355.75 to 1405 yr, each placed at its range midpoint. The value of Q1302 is 0.123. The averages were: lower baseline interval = 22.1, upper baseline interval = 19.6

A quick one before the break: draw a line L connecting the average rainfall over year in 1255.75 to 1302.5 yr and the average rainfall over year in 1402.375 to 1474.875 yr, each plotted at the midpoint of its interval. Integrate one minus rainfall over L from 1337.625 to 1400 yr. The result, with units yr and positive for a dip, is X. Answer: 3.4 yr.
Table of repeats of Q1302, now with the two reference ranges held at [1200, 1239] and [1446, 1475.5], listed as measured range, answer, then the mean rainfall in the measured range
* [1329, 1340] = 0.24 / 16.2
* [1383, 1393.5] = -0.06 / 20.5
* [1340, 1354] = 0.14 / 17.6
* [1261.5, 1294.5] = -0.08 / 22.7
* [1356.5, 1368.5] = 0.05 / 18.9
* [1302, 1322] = 0.08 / 19.1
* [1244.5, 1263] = 0.01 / 21.3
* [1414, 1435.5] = 0.01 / 18.6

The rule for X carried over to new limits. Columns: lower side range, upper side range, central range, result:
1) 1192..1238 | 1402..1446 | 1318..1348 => 4.8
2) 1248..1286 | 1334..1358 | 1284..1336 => 3.3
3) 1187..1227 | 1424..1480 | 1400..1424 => 0.2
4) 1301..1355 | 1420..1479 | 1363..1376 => -0.8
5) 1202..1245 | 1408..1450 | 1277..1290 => -0.7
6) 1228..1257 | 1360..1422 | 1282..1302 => 0.5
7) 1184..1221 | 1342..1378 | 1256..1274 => -2.3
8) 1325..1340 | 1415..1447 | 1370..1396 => -3.7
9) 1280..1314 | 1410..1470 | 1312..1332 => 1.8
